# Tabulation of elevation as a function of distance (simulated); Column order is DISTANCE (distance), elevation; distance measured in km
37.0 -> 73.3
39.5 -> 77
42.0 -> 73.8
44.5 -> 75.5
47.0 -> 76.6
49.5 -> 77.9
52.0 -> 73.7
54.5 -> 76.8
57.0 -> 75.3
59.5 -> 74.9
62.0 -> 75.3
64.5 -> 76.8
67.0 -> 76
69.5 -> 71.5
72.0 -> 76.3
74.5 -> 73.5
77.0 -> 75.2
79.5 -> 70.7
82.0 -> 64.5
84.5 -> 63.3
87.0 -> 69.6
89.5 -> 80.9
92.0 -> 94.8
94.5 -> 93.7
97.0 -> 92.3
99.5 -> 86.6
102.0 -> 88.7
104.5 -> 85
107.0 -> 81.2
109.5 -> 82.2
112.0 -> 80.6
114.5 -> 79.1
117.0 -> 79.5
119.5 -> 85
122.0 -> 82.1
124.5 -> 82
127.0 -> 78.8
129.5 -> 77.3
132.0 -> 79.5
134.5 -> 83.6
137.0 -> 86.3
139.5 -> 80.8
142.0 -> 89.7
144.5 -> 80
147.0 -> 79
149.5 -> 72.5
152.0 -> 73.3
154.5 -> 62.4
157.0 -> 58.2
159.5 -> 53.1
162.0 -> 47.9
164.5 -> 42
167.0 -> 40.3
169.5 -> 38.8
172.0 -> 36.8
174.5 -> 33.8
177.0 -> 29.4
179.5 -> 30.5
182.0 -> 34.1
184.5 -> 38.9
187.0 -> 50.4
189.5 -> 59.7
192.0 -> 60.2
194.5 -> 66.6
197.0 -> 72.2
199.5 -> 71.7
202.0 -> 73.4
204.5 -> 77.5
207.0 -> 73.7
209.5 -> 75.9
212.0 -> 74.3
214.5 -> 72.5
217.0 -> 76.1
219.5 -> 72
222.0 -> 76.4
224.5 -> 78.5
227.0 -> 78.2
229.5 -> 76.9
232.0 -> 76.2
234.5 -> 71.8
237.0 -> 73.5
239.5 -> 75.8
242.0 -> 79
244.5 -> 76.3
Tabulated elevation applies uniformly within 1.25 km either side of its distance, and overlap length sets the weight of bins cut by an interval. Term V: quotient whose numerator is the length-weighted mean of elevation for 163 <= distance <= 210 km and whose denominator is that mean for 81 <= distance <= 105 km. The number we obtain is 0.64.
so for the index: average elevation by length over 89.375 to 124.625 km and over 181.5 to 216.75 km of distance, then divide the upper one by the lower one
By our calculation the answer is 0.77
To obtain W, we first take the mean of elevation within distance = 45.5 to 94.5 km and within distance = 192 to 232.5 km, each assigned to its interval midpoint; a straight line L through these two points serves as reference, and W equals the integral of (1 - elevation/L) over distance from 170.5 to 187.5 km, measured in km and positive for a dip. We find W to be 8.84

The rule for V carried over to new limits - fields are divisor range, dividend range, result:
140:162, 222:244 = 1.09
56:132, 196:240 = 0.95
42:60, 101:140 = 1.08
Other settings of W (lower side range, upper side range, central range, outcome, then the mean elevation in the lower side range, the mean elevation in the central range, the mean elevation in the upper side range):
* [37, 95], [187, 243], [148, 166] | 3.74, 75.5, 58.5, 72.7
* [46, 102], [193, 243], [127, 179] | 9.40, 77.4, 62.2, 74.5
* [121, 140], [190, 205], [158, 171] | 5.31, 81.3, 44.5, 69.4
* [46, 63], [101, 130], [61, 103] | 0.22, 75.8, 78.2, 81.8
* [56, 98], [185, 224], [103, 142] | -4.03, 76.7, 81.8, 69.7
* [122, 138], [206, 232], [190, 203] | 1.48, 81.2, 68.2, 75.5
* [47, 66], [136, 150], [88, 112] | -2.41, 75.9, 86.7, 81.8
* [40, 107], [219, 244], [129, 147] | -1.27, 77.7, 82.4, 76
